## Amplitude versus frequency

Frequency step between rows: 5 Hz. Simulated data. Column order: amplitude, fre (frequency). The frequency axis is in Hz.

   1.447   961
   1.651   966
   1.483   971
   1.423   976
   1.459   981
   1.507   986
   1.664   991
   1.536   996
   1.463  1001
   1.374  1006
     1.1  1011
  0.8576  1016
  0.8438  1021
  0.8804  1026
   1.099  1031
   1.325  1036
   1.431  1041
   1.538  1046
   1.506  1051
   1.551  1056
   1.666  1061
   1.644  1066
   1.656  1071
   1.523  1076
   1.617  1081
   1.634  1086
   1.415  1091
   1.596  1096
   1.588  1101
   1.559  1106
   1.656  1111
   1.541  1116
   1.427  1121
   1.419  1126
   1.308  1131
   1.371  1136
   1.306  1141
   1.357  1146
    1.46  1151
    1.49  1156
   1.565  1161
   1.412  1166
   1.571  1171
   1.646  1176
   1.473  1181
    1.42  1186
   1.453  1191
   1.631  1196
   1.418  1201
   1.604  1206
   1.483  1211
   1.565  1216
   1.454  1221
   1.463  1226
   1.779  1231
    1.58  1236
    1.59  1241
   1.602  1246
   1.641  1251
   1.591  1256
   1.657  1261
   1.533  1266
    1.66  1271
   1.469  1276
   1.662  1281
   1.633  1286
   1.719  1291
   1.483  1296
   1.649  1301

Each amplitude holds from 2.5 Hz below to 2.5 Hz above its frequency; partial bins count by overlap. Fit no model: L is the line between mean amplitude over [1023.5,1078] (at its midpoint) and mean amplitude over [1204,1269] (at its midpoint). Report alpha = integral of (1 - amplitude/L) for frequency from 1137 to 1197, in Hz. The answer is 2.0 Hz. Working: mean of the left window 1.44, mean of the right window 1.58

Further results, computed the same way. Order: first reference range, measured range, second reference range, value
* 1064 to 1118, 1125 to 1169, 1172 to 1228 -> 3.9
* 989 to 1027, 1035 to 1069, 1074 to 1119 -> -3.4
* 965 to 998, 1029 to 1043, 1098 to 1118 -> 2.4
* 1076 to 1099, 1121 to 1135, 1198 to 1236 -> 1.6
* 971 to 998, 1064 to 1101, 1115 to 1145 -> -4.0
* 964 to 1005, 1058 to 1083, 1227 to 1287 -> -1.2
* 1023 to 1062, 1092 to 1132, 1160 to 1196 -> -2.2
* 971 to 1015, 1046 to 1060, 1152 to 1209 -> -0.9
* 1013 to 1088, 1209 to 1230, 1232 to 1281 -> 0.7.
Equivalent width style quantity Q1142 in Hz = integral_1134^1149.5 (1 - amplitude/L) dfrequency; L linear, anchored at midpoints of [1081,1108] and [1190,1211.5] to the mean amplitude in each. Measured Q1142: 1.96 Hz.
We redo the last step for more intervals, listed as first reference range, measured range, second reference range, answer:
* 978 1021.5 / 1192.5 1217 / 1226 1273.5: 0.5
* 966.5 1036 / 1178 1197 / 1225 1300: 0.4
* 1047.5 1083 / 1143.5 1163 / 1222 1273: 1.6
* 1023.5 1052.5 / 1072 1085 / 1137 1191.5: -2.3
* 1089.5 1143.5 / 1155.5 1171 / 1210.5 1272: 0.1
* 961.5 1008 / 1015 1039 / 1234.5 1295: 7.9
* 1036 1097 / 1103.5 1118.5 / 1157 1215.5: -0.4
